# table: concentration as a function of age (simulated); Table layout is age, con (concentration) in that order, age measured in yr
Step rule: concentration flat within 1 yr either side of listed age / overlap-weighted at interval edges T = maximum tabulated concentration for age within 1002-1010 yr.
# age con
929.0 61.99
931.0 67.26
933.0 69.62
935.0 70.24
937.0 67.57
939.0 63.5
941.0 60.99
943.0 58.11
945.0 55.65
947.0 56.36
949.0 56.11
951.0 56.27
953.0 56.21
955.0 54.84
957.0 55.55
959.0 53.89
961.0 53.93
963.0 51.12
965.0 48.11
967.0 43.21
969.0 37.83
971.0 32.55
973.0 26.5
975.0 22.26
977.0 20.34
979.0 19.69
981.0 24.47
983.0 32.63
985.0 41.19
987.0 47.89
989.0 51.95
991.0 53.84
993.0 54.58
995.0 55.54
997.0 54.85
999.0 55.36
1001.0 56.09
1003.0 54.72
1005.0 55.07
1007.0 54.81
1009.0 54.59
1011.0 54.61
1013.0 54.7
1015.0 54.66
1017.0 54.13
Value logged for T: 55.07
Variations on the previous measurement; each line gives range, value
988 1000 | 55.54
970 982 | 32.55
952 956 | 56.21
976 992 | 53.84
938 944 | 63.5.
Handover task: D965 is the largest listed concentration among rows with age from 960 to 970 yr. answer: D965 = 53.93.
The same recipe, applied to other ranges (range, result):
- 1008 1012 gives 54.61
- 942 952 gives 58.11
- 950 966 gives 56.27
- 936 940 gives 67.57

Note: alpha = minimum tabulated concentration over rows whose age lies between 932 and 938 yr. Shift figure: 67.57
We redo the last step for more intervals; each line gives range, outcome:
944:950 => 55.65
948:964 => 51.12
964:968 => 43.21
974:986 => 19.69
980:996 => 24.47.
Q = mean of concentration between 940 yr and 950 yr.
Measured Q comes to 57.4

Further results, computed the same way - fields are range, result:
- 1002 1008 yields 54.9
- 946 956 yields 56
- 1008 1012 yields 54.6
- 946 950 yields 56.2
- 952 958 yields 55.5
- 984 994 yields 49.9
